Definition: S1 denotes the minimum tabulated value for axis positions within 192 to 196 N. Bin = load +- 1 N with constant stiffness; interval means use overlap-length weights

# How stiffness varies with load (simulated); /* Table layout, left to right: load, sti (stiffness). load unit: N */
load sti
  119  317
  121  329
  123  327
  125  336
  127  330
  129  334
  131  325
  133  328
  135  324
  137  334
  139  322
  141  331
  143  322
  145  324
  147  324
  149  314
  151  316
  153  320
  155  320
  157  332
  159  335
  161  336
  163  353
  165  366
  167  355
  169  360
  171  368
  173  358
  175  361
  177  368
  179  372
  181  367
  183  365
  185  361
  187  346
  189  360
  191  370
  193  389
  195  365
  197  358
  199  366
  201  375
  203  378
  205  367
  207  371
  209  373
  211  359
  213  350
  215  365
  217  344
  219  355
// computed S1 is 365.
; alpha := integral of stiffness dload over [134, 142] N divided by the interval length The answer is 328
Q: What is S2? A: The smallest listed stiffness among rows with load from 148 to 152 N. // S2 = 314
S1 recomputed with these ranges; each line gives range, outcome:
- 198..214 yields 350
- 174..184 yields 361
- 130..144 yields 322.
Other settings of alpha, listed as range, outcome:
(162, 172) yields 360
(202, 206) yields 372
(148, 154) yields 317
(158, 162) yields 336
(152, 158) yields 324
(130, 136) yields 326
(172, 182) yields 365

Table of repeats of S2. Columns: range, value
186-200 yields 346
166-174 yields 355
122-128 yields 327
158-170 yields 335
